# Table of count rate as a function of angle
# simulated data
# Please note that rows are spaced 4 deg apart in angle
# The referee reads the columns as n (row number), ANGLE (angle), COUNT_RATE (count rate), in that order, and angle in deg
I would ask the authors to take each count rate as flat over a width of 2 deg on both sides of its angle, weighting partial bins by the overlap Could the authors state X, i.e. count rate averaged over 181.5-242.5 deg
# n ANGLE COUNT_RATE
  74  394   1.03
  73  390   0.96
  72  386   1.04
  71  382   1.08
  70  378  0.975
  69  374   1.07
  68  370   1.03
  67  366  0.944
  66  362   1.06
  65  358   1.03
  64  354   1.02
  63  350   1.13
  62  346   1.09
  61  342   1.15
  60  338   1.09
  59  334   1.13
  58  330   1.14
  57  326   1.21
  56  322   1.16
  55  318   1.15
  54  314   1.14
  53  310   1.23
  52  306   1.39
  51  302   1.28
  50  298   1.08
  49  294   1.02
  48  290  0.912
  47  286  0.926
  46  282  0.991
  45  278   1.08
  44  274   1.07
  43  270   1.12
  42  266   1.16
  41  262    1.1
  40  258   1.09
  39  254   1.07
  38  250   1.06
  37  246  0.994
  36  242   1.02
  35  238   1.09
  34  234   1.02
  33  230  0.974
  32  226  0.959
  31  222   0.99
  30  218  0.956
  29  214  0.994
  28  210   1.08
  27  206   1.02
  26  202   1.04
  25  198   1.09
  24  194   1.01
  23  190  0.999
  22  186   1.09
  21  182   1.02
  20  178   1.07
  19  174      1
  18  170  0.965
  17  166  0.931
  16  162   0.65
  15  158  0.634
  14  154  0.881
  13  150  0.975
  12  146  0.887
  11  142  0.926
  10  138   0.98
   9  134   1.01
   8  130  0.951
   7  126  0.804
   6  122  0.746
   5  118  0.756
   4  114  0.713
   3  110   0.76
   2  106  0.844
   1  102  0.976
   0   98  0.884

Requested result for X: 1.02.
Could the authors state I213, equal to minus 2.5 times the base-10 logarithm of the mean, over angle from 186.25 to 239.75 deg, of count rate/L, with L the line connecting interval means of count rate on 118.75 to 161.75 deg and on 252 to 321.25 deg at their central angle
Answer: -0.04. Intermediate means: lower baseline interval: 0.866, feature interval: 1.02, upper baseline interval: 1.11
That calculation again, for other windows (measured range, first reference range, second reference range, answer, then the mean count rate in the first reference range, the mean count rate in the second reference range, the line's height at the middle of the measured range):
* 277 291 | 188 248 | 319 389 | 0.08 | 1.02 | 1.08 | 1.05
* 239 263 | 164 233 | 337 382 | -0.03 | 1.01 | 1.05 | 1.03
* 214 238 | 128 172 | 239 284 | 0.02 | 0.89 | 1.07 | 1.01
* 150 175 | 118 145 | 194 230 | 0.11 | 0.891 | 1.01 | 0.938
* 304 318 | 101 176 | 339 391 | -0.23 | 0.861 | 1.05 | 1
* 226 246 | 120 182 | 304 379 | -0.02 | 0.898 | 1.11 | 0.995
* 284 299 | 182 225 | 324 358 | 0.11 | 1.03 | 1.11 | 1.08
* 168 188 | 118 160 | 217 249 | -0.11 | 0.874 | 1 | 0.928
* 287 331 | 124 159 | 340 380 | -0.14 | 0.902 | 1.05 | 1.02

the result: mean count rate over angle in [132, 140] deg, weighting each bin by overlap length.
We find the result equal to 0.995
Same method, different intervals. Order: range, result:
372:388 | 1.04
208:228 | 0.996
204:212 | 1.05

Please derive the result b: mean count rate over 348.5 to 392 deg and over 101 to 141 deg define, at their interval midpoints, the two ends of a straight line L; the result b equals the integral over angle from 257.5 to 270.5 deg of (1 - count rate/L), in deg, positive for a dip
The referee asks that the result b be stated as -2.3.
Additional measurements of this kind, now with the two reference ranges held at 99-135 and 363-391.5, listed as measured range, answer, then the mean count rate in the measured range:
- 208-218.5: -1.33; 1.02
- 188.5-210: -3.45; 1.04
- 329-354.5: -3.06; 1.11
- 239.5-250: -1.09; 1.02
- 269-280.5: -1.67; 1.08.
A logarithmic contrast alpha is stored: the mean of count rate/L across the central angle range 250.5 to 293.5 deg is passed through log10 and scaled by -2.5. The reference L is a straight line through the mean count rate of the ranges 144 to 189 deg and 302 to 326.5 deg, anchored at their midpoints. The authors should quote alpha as 0.08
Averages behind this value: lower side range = 0.92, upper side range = 1.22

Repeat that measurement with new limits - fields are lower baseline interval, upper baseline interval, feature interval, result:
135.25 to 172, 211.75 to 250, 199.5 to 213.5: -0.09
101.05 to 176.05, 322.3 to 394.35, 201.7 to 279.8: -0.09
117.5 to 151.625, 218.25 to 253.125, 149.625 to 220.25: -0.01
